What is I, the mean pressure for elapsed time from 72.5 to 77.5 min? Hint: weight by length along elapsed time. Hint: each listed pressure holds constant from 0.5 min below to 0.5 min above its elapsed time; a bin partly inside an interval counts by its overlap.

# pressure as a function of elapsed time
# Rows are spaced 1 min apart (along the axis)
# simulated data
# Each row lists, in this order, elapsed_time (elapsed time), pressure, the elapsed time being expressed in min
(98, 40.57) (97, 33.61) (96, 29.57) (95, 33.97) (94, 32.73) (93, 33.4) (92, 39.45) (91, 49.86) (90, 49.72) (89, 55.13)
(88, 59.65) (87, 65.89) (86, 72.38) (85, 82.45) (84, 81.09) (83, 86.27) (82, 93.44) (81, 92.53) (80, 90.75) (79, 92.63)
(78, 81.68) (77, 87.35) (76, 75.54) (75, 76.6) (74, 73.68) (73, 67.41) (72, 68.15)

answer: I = 76.1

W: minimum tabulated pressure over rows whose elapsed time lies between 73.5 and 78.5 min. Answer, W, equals 73.68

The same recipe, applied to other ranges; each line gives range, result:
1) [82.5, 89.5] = 55.13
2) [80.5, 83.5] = 86.27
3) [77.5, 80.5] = 81.68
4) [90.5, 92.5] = 39.45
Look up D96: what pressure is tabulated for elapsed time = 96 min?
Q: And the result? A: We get 29.57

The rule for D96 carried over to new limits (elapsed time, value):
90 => 49.72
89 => 55.13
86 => 72.38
